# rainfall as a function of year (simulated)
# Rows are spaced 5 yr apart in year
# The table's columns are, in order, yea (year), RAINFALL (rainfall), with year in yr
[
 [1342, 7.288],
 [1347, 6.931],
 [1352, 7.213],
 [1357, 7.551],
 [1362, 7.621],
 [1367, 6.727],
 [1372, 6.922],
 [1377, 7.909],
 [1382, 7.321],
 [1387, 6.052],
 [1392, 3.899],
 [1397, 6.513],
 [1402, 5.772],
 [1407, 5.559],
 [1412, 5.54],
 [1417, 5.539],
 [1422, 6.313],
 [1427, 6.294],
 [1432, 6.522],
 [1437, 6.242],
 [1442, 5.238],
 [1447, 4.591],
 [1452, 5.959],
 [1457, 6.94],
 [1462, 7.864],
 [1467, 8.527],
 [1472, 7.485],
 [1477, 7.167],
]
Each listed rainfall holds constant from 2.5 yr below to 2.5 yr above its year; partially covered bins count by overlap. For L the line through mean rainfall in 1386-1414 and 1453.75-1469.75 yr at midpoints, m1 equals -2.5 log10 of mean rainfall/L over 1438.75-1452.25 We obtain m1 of 0.341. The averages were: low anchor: 5.53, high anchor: 7.69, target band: 5.2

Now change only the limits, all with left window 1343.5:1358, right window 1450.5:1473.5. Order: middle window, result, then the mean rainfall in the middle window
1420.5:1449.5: 0.25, 5.85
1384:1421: 0.29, 5.61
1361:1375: 0.03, 7.06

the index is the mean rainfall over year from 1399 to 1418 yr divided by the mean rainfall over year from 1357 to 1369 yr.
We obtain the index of 0.8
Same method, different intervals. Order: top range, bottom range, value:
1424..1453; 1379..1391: 0.91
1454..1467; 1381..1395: 1.35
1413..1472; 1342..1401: 0.94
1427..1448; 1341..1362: 0.80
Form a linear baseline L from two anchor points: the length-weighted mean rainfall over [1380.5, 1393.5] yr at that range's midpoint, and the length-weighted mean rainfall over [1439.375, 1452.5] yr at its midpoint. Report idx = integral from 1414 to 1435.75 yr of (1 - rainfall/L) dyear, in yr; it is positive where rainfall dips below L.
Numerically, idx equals -3.1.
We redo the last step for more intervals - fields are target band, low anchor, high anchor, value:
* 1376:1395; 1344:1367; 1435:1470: 2.33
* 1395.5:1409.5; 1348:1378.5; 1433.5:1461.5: 1.61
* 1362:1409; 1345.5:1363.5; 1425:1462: 3.68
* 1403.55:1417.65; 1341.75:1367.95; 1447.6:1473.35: 3.20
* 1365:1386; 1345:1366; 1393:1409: -1.70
